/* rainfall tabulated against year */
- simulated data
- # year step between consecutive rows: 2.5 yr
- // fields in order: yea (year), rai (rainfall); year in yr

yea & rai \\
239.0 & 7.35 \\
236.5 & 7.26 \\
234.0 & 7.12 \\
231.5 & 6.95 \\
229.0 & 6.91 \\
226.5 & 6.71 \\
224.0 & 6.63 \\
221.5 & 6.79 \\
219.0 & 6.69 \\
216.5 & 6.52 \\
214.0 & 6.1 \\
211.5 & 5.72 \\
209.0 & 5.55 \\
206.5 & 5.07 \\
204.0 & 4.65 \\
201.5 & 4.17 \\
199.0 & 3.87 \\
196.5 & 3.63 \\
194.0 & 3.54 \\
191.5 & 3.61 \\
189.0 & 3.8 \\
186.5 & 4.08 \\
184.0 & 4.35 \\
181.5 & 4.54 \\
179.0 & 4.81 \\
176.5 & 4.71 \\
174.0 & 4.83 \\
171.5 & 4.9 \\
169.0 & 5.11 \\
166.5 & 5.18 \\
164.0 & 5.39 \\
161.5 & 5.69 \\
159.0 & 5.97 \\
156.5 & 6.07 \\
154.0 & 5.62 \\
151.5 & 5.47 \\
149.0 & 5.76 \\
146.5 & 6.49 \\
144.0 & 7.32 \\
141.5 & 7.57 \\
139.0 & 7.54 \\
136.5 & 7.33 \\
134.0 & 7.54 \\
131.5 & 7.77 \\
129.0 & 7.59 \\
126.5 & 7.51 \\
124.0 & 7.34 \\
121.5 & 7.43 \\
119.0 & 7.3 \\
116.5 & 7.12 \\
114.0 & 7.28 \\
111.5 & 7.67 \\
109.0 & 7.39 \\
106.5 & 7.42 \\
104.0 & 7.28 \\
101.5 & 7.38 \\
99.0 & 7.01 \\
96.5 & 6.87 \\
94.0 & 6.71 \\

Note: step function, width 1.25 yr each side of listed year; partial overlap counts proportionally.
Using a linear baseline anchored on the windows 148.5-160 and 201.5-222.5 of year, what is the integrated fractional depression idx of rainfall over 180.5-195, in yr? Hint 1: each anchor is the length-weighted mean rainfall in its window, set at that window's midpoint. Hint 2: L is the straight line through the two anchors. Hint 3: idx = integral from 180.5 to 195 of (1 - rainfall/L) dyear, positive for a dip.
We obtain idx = 4.5 yr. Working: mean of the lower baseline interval 5.77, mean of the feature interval 3.98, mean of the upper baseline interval 5.77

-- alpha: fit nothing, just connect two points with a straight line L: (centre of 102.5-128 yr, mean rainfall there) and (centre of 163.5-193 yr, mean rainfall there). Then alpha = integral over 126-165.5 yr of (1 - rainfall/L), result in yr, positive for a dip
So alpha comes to -3.9 yr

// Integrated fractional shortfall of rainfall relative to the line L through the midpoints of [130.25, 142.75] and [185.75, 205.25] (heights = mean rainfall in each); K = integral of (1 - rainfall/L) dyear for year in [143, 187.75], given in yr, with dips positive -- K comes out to 3.3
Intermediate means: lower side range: 7.55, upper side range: 3.91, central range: 5.34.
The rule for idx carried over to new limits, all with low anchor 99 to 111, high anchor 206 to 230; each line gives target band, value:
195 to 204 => 3.45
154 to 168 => 2.43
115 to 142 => -1.23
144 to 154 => 1.29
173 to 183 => 2.94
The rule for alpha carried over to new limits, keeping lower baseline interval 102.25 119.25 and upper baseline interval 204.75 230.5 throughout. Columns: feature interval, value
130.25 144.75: -0.90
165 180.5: 4.13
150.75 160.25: 1.50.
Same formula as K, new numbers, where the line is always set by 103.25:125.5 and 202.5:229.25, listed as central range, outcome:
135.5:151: 0.2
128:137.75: -0.6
